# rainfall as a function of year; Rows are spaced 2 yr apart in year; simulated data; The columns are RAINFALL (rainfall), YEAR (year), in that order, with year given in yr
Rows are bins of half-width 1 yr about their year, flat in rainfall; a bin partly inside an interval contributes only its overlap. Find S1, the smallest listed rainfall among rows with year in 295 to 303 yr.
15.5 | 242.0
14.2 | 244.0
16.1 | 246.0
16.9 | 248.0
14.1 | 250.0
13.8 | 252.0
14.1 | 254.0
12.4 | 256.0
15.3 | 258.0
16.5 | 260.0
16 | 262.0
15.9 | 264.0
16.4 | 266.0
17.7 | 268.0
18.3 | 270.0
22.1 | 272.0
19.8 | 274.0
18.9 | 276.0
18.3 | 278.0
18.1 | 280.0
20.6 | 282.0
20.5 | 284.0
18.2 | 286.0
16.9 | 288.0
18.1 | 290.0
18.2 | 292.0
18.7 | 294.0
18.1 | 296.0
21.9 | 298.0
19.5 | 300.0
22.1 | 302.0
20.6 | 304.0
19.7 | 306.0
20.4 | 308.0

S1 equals 18.1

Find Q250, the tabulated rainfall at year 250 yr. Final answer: 14.1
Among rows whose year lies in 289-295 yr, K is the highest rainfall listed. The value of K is 18.7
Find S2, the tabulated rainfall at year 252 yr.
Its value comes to 13.8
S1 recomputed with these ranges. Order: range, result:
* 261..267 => 15.9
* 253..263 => 12.4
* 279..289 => 16.9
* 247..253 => 13.8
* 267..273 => 17.7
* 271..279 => 18.3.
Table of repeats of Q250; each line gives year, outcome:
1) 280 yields 18.1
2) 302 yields 22.1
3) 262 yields 16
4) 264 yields 15.9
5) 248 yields 16.9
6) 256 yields 12.4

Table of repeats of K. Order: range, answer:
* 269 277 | 22.1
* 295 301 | 21.9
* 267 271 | 18.3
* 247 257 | 16.9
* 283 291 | 20.5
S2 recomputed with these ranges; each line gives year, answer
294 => 18.7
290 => 18.1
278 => 18.3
